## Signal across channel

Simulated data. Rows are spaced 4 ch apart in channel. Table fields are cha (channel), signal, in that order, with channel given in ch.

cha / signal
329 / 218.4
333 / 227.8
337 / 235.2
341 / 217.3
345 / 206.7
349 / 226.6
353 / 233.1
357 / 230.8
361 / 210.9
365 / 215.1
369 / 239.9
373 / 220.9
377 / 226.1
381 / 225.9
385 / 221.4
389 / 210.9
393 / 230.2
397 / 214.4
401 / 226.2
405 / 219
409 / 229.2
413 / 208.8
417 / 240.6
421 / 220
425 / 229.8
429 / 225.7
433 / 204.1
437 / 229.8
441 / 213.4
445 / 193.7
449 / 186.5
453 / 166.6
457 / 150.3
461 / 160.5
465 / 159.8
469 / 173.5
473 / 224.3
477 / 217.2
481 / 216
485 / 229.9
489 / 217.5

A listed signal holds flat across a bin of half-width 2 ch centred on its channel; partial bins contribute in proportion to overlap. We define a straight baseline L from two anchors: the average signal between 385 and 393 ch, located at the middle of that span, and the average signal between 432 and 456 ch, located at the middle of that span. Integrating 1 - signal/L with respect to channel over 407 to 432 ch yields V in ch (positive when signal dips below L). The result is -2.2 ch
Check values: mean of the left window 218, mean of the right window 197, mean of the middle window 225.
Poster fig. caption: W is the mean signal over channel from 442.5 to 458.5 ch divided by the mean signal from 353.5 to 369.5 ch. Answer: 0.79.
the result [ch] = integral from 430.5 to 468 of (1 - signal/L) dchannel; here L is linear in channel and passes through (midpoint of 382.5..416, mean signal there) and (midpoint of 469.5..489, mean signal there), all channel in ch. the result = 5.8 ch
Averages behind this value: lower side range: 221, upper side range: 218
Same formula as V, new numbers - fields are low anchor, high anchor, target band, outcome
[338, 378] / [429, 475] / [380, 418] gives -2.55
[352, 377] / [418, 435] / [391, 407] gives 0.02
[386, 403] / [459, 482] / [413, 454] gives -1.29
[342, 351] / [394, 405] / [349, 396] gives -1.12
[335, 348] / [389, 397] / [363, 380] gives -0.35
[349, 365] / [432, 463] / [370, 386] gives -0.69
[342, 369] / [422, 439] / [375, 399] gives 0.06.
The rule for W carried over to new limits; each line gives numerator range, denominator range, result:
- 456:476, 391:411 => 0.79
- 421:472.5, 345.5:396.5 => 0.86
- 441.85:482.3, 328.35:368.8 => 0.83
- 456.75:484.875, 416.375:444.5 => 0.86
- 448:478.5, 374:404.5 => 0.81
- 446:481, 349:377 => 0.81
